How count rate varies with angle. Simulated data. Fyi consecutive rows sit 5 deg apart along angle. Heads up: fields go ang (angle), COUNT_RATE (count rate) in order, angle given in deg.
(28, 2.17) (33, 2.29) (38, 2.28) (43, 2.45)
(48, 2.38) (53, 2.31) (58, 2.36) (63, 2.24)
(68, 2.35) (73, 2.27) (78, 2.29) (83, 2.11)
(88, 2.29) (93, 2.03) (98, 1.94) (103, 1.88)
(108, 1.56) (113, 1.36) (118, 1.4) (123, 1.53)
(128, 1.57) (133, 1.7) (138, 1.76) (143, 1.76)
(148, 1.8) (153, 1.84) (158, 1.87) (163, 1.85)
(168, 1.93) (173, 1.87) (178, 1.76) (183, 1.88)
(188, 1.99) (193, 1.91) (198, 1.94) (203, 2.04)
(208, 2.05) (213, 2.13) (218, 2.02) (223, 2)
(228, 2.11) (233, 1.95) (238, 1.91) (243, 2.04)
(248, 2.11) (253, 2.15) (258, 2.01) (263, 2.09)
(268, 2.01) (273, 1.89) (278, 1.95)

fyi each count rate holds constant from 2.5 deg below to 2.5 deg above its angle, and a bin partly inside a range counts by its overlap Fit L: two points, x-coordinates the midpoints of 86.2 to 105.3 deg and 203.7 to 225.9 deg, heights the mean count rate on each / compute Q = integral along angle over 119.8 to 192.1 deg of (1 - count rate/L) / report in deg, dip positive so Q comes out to 8.75 deg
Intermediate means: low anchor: 2.03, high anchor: 2.05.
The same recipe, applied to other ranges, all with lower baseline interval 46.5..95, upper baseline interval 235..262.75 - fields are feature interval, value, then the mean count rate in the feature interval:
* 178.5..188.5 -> 1.11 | 1.89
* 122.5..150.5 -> 6.22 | 1.7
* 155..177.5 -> 2.92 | 1.87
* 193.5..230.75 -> 1.01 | 2.03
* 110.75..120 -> 3.47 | 1.38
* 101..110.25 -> 2.10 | 1.72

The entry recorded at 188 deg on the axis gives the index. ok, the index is 1.99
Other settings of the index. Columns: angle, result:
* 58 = 2.36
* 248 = 2.11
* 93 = 2.03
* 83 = 2.11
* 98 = 1.94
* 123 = 1.53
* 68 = 2.35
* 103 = 1.88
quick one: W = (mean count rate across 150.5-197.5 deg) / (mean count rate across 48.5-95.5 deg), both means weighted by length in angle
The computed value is 0.8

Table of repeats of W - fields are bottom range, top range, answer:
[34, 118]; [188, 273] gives 0.96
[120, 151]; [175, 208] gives 1.15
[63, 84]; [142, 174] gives 0.82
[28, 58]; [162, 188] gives 0.80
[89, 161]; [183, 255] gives 1.17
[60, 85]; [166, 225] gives 0.87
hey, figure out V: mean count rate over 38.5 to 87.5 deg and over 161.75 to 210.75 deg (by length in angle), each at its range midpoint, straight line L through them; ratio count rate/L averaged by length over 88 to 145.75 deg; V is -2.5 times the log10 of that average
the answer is 0.245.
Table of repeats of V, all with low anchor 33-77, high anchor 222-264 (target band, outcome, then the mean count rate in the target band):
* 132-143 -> 0.25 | 1.74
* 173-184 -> 0.17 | 1.82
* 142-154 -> 0.21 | 1.8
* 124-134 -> 0.35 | 1.61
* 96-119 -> 0.34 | 1.64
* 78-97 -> 0.06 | 2.15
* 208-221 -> 0.01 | 2.07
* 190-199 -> 0.10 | 1.93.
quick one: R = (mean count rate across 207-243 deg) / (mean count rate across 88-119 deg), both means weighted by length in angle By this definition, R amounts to 1.15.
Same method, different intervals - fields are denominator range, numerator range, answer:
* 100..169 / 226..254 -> 1.20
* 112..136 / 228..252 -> 1.33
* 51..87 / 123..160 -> 0.76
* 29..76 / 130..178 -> 0.78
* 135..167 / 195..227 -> 1.12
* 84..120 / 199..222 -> 1.14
